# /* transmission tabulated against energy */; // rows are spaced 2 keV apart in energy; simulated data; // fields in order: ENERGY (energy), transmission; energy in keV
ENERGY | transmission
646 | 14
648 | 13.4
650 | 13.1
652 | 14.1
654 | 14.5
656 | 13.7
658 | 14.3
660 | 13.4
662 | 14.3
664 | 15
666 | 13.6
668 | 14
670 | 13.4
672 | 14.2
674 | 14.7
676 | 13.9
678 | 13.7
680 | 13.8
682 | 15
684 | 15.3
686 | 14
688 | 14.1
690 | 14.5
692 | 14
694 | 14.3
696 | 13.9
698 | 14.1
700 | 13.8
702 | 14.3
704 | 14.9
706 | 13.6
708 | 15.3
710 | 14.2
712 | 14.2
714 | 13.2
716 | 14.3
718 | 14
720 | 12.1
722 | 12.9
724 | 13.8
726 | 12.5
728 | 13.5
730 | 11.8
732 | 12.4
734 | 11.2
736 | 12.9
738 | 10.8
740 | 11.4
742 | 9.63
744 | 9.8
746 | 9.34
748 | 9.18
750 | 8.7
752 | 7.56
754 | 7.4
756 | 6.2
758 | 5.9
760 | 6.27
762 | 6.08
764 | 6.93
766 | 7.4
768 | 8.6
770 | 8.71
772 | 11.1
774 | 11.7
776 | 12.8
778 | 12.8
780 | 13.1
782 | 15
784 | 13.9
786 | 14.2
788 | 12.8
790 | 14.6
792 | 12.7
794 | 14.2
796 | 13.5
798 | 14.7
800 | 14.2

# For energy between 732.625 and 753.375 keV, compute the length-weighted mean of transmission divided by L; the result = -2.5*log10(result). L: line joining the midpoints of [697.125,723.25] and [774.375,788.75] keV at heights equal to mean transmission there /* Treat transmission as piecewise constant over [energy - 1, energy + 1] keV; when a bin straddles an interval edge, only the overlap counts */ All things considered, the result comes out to 0.34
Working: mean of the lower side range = 13.9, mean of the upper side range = 13.4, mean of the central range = 10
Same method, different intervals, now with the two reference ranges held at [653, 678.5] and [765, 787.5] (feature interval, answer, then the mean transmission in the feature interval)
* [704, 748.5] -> 0.03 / 12.5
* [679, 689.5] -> -0.06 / 14.4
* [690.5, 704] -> -0.06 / 14.1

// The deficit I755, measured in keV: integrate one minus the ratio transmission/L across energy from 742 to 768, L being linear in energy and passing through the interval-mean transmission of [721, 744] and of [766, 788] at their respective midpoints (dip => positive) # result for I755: 9.3 keV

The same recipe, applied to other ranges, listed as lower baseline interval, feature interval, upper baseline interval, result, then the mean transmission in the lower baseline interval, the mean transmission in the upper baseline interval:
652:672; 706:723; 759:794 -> -1.4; 14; 11.2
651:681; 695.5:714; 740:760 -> -4.6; 14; 8.25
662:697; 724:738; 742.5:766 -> -3.9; 14.2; 7.61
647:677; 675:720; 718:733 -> -2.8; 14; 12.8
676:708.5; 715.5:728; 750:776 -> -1.7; 14.3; 8.05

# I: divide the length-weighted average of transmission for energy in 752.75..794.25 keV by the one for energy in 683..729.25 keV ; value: 0.75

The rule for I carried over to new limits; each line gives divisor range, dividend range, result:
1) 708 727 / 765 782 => 0.81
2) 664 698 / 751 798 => 0.75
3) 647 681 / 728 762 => 0.68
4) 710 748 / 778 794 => 1.13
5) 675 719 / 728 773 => 0.64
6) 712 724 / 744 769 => 0.56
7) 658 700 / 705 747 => 0.88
